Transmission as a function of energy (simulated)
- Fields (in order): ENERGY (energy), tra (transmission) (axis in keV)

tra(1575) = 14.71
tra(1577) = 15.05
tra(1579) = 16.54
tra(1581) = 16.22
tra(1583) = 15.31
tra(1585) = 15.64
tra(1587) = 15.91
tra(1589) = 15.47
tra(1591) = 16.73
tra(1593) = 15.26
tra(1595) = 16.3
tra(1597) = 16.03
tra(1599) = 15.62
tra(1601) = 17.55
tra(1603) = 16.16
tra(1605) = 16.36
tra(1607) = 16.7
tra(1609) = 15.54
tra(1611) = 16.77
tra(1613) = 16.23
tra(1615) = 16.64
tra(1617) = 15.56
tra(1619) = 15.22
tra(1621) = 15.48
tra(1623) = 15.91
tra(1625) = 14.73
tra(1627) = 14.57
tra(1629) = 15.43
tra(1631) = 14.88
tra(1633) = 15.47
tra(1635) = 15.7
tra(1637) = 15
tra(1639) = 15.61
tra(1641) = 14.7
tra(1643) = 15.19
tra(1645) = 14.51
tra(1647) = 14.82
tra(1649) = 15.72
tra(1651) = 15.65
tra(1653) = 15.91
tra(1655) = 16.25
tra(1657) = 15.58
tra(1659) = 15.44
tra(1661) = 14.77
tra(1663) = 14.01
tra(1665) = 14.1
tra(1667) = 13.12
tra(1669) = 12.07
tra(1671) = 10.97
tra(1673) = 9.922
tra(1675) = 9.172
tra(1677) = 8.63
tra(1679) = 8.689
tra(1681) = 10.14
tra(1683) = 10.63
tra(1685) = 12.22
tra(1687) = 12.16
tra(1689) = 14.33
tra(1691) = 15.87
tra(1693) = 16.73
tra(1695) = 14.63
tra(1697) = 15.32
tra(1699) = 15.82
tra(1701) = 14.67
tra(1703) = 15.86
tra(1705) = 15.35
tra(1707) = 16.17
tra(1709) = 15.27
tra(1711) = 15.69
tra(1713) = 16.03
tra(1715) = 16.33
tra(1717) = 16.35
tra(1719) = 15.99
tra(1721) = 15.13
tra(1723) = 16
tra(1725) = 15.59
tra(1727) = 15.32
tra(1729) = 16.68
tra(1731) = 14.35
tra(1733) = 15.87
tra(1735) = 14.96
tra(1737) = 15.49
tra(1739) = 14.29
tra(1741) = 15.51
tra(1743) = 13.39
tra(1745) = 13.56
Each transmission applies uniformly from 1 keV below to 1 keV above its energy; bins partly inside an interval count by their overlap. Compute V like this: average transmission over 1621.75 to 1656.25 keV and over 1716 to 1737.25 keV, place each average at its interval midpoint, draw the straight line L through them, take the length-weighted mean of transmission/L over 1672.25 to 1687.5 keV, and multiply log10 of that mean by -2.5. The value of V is 0.46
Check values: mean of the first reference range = 15.3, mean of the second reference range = 15.6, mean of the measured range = 10.1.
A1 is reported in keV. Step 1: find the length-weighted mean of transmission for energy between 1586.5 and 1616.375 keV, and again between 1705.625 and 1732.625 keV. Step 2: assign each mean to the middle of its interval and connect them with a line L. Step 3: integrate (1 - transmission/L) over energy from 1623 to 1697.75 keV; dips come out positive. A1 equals 9.9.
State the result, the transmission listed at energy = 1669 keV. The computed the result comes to 12.07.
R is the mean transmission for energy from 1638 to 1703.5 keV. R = 13.7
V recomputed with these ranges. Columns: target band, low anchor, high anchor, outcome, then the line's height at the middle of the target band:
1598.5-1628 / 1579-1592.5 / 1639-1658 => -0.018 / 15.7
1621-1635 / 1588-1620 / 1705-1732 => 0.057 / 16.1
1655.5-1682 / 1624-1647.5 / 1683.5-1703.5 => 0.218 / 14.8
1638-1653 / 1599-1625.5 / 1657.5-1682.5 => -0.122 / 13.6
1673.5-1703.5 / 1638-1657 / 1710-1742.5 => 0.199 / 15.5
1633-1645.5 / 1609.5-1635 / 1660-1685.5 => -0.074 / 14.2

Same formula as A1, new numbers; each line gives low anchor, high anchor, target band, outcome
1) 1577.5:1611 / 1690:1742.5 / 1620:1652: 1.41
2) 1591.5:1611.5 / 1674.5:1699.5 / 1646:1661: -1.62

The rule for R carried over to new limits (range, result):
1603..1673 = 15.1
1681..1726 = 15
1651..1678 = 13.2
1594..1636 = 15.9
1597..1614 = 16.3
